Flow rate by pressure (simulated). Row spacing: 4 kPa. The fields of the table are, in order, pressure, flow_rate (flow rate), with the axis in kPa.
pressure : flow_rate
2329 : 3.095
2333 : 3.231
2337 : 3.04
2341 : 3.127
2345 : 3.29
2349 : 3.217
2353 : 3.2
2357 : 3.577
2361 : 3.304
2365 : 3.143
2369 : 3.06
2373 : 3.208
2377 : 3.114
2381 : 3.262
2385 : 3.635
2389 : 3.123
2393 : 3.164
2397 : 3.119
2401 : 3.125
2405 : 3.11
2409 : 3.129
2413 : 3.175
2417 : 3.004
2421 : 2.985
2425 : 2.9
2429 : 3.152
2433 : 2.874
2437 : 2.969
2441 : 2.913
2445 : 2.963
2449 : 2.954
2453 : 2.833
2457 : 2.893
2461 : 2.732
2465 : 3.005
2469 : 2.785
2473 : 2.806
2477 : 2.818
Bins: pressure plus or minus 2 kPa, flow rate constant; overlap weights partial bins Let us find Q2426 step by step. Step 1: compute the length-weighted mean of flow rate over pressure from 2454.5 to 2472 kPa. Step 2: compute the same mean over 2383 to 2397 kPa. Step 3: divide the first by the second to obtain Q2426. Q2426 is 0.9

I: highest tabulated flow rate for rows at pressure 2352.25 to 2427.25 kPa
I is 3.635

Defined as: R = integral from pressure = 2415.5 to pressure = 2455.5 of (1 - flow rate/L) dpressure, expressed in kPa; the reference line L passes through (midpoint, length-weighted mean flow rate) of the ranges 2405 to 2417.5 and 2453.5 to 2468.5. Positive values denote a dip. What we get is 0.52 kPa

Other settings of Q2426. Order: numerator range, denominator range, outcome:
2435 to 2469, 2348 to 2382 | 0.90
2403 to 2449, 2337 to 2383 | 0.94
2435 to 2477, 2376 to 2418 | 0.91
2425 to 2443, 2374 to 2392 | 0.91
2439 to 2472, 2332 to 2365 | 0.89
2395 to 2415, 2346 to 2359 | 0.94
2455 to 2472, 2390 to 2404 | 0.91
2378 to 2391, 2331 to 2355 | 1.04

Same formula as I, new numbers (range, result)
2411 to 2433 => 3.175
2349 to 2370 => 3.577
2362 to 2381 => 3.262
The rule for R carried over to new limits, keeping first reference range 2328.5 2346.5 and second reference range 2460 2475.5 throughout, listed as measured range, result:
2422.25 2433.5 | -0.2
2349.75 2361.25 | -0.9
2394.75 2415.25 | -0.9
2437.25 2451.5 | -0.2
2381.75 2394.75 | -1.2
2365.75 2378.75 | -0.2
